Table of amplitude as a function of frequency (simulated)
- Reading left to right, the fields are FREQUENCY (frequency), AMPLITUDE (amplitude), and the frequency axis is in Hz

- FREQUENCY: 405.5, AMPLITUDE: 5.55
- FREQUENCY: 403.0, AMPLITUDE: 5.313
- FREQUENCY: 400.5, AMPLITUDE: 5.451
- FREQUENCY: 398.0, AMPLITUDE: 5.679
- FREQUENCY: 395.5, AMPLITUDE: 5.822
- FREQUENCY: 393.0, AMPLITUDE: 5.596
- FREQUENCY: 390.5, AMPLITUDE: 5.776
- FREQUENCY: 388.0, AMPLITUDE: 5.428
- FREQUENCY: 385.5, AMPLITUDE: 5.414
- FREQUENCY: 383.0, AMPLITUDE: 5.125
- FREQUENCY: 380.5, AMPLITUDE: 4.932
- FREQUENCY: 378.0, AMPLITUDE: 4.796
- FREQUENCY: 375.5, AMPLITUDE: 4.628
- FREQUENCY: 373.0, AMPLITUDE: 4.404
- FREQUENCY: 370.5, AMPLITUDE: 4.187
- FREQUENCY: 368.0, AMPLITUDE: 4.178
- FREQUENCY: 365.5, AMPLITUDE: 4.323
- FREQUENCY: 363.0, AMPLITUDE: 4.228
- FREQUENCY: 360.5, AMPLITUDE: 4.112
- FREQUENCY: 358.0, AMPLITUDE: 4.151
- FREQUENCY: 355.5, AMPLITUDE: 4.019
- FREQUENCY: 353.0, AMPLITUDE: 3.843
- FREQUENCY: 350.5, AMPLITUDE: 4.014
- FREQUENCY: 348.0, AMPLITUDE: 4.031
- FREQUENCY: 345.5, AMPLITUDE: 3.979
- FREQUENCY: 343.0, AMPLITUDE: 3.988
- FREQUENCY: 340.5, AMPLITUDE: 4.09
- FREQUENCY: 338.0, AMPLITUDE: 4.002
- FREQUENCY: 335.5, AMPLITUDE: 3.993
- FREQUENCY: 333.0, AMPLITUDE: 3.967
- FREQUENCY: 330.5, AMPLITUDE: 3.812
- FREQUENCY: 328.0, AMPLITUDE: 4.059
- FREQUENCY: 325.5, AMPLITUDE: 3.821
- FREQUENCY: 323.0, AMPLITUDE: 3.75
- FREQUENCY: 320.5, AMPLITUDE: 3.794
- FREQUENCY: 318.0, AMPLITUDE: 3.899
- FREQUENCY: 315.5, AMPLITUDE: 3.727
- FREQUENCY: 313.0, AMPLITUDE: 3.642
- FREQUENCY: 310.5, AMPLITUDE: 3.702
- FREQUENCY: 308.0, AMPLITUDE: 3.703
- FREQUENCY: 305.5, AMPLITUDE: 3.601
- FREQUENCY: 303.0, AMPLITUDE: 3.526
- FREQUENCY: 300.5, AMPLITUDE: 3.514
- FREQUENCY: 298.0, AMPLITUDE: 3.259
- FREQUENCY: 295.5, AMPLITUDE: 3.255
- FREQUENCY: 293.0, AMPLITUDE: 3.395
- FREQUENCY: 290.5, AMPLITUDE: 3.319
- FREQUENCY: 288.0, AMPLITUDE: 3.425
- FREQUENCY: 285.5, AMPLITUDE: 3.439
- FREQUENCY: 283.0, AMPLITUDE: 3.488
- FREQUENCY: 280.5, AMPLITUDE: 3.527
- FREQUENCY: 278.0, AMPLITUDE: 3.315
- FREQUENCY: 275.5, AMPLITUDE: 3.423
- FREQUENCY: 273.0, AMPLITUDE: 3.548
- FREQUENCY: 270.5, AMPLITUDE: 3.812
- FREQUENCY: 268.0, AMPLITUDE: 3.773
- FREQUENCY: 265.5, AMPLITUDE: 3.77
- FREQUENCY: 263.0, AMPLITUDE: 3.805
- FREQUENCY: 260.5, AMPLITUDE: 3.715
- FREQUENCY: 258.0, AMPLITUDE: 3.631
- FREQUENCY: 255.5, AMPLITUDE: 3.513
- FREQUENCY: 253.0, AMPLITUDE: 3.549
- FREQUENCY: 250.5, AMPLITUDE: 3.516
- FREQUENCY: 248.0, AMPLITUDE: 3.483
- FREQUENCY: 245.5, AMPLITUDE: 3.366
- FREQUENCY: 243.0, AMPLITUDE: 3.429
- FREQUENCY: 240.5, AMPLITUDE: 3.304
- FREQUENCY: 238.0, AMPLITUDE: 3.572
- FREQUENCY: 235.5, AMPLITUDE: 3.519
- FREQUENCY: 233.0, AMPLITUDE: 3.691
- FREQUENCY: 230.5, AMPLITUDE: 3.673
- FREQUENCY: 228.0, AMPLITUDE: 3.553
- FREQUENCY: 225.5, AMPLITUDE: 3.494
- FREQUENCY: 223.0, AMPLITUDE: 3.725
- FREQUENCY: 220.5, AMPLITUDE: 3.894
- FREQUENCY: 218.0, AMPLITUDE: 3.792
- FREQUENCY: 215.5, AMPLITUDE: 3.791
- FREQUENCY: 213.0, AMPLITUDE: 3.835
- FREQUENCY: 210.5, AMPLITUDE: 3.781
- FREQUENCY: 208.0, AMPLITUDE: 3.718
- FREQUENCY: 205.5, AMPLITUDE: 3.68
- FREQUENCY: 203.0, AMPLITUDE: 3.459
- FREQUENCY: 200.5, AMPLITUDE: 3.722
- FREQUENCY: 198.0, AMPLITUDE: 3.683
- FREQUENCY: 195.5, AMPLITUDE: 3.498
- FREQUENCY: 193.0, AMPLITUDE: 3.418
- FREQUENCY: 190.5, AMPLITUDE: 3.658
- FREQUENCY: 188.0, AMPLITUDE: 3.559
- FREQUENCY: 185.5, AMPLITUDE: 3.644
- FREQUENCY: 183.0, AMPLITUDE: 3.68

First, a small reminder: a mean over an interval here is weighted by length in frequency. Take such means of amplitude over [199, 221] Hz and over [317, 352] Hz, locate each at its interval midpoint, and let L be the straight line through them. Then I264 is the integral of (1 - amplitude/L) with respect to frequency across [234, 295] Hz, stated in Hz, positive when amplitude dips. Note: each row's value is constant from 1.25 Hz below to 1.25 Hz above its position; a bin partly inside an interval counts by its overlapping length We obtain 4.8 Hz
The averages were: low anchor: 3.74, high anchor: 3.94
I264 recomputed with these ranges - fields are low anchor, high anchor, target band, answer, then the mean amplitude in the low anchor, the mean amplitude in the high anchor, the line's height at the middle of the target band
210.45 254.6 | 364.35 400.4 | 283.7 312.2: 5.1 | 3.6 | 5.04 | 4.23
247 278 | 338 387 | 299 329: 2.0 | 3.62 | 4.34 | 3.99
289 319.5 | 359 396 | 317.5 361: 2.0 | 3.55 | 4.84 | 4.16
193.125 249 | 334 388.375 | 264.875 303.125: 4.4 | 3.62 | 4.34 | 3.94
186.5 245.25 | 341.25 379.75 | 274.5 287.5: 1.5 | 3.62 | 4.2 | 3.88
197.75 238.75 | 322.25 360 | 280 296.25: 1.9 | 3.68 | 3.97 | 3.85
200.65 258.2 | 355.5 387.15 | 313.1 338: 2.2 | 3.61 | 4.53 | 4.23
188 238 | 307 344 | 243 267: 0.9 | 3.66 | 3.86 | 3.73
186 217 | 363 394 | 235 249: 1.7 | 3.65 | 4.87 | 3.93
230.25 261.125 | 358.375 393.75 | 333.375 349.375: 1.5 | 3.53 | 4.77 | 4.44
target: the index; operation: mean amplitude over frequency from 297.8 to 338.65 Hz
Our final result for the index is 3.76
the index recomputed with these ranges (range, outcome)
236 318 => 3.54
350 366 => 4.09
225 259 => 3.52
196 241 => 3.66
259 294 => 3.56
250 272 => 3.68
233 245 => 3.47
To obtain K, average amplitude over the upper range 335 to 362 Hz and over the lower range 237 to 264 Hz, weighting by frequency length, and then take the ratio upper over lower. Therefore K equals 1.1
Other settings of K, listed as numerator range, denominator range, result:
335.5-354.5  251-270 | 1.09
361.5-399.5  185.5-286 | 1.38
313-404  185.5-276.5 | 1.23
